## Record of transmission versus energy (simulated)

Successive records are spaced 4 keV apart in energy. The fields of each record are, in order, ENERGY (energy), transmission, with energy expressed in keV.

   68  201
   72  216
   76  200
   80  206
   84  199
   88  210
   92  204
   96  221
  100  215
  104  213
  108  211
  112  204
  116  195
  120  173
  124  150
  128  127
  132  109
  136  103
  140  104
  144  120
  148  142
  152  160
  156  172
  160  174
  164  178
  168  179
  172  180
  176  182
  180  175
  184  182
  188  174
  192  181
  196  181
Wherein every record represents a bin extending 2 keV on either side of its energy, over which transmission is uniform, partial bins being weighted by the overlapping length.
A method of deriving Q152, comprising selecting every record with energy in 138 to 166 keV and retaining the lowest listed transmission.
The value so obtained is 104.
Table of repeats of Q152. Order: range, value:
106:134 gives 109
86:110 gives 204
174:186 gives 175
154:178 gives 172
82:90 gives 199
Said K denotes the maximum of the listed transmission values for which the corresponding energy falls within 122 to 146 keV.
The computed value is 150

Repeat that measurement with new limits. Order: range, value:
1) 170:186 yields 182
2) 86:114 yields 221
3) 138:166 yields 178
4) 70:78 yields 216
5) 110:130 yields 204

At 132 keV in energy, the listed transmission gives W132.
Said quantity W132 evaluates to 109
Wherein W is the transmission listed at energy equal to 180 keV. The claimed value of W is 175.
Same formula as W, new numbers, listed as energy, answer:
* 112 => 204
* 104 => 213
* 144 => 120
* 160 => 174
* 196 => 181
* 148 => 142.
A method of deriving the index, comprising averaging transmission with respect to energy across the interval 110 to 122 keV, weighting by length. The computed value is 191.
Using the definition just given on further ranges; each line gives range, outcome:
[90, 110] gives 213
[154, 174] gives 177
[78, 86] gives 202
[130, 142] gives 105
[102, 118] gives 206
